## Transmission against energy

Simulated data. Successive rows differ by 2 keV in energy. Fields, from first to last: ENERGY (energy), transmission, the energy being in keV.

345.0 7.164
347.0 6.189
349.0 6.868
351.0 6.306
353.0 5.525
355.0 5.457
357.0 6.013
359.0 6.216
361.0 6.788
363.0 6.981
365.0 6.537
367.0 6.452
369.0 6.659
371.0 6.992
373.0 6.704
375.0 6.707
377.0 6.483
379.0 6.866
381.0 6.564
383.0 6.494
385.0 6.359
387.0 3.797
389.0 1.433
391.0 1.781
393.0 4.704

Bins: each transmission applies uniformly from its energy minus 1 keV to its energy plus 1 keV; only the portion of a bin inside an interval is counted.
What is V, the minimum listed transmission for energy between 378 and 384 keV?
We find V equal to 6.494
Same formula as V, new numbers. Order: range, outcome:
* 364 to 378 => 6.452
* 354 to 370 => 5.457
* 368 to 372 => 6.659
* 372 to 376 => 6.704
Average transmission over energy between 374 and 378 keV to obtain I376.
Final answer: 6.59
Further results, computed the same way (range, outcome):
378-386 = 6.57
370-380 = 6.75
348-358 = 6.03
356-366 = 6.51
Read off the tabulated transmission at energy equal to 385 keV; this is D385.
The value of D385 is 6.359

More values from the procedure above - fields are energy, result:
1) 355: 5.457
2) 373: 6.704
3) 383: 6.494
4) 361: 6.788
